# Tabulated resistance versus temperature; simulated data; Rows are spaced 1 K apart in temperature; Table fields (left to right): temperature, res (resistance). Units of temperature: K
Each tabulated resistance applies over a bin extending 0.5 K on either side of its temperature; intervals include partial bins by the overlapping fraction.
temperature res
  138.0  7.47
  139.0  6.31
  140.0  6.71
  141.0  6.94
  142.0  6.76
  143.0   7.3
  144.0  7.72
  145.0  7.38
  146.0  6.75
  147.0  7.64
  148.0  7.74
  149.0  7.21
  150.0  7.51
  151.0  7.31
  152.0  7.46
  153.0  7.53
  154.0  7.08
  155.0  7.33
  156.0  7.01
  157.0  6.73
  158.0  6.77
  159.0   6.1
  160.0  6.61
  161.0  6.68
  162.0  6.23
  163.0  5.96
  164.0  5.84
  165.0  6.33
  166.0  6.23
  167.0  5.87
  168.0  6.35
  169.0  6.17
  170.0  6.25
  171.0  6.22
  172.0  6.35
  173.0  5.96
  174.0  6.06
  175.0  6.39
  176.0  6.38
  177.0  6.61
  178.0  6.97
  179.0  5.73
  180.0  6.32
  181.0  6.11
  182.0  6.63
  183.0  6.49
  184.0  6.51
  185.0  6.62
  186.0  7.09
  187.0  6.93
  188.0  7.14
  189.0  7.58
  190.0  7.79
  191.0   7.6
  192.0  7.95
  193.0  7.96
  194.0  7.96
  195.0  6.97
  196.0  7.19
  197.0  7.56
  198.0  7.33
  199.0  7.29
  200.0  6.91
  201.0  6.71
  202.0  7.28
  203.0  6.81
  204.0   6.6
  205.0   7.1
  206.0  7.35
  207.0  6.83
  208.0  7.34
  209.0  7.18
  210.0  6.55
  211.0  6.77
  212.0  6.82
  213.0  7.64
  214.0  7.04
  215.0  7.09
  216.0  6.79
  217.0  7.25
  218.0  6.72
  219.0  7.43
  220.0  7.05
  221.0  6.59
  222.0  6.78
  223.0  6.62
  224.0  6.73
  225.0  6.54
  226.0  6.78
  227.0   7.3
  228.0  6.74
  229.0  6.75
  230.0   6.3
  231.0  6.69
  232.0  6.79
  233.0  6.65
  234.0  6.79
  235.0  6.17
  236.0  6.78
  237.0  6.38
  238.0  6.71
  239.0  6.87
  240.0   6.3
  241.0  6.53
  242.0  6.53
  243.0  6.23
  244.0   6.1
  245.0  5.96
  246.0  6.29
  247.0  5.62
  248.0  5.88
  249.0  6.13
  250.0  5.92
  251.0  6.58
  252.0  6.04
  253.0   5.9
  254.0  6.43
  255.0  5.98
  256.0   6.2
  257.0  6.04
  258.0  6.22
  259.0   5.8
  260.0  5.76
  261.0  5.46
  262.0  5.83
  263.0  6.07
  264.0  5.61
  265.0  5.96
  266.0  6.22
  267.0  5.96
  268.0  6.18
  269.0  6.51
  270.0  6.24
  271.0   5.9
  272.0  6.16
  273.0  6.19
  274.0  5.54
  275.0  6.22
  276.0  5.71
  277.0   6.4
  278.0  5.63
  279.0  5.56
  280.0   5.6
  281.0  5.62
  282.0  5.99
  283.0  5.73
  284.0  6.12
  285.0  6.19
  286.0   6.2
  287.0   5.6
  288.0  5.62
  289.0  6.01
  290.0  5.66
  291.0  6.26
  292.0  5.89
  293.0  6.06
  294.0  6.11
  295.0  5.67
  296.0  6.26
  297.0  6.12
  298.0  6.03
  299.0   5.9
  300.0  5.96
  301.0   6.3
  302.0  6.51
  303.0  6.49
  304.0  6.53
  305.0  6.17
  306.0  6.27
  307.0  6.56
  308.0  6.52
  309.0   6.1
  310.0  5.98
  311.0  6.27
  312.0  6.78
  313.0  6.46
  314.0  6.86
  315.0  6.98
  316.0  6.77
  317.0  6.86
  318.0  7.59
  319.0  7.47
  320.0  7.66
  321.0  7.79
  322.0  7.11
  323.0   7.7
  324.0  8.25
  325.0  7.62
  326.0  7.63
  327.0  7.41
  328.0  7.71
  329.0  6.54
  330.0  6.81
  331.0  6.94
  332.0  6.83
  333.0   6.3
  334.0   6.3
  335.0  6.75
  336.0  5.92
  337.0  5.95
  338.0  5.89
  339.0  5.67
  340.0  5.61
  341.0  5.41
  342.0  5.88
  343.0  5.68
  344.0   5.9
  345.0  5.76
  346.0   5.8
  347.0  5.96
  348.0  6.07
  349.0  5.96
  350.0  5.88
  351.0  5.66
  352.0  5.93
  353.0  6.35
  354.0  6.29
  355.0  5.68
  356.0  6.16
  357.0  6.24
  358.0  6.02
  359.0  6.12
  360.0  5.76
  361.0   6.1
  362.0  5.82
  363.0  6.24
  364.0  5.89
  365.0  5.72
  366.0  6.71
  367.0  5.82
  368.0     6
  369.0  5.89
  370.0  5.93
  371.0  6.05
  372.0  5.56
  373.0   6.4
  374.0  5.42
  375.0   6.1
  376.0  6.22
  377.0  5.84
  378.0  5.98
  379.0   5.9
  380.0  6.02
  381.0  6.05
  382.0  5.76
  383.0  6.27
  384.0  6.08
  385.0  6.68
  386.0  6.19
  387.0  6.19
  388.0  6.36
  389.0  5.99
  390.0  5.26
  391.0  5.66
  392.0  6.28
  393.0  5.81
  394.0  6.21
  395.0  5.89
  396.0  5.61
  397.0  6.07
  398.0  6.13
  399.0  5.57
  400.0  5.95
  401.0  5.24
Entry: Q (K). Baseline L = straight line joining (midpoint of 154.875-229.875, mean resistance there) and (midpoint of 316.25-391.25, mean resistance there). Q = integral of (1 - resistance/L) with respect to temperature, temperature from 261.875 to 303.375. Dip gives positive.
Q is 3.28 K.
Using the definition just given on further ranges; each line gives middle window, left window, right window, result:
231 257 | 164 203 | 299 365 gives 1.3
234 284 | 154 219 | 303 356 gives 4.3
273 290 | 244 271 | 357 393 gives 0.5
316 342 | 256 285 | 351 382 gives -3.8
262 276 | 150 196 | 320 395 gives 0.9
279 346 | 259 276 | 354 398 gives -4.6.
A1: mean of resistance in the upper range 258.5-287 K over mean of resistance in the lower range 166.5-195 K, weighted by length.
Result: 0.9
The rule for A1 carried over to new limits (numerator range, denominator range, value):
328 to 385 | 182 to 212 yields 0.85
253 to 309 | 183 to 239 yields 0.86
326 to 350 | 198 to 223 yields 0.89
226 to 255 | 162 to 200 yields 0.95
